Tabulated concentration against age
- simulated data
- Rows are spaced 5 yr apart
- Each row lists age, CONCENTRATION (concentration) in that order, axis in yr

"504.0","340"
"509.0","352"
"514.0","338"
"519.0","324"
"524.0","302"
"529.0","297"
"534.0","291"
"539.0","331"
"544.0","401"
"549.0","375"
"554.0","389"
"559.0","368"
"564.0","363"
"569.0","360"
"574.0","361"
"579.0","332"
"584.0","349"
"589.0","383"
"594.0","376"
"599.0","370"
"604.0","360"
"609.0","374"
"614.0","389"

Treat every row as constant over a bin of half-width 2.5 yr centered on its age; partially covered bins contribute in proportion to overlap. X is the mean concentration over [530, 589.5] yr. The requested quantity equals 356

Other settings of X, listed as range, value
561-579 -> 357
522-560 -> 344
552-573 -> 369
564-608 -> 362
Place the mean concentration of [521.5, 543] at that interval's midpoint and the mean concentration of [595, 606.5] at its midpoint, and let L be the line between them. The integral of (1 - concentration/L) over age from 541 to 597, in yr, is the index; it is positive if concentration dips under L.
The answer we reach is -4.6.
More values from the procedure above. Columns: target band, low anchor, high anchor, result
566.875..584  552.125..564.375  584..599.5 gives 1.1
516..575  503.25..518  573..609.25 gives 0.8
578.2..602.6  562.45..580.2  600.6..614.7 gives 0.0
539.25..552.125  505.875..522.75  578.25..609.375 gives -1.2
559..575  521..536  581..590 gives -1.0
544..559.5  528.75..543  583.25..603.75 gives -2.3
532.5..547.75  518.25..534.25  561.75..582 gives -1.3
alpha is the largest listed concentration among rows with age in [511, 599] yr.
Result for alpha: 401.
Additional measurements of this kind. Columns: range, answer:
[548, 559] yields 389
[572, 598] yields 383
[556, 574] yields 368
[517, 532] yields 324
